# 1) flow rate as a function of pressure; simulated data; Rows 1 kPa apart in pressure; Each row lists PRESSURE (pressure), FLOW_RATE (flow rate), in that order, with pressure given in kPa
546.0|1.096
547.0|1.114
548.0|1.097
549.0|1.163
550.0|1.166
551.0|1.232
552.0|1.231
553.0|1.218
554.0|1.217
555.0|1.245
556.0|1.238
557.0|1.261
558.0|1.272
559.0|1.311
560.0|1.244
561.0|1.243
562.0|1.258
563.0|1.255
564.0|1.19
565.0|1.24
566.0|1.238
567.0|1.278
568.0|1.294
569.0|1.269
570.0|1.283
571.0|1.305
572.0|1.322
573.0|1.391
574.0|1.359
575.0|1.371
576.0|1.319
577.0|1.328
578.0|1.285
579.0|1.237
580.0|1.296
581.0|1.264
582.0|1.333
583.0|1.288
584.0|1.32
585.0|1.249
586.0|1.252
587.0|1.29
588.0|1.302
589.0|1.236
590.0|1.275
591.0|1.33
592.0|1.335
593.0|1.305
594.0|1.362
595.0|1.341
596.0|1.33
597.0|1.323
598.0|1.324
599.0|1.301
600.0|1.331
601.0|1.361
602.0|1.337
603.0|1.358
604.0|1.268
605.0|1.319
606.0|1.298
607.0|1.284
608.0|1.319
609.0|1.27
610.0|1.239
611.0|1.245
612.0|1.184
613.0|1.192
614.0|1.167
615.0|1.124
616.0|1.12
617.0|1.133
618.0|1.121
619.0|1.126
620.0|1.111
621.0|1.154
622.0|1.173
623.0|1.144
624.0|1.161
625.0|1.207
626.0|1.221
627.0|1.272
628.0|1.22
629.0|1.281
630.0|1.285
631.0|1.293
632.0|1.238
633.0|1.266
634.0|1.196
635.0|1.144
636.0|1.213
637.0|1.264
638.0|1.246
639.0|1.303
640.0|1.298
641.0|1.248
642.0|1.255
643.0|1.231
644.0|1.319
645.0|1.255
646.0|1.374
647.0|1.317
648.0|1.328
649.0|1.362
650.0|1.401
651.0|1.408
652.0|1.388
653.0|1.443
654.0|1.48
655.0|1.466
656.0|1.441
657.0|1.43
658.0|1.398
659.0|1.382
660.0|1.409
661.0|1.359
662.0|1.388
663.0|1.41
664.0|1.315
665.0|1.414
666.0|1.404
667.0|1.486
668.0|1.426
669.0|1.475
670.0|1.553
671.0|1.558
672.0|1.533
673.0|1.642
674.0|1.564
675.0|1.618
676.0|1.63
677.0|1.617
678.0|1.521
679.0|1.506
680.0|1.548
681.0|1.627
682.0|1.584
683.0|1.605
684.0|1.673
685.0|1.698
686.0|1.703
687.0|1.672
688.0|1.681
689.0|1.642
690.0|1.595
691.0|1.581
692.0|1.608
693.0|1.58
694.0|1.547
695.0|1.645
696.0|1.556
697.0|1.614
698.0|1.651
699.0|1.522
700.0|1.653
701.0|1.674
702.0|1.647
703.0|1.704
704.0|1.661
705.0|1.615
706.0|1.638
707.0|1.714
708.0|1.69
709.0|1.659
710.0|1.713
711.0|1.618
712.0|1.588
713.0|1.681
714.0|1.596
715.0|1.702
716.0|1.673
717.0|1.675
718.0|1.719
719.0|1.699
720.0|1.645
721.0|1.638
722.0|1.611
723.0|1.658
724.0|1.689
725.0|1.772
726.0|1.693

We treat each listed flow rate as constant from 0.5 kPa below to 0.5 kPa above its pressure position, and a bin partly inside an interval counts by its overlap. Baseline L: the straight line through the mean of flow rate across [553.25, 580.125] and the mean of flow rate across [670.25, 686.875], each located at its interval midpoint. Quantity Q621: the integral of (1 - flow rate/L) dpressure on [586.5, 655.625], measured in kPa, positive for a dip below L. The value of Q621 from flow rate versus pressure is 7.8 kPa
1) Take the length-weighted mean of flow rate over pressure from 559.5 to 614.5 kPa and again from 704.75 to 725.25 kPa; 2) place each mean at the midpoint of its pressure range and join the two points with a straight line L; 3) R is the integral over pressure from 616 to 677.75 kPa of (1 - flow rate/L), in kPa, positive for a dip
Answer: 5.4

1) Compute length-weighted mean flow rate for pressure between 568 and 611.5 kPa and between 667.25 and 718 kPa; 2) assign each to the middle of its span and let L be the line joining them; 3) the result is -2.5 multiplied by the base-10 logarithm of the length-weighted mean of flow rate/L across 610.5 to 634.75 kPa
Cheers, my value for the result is 0.18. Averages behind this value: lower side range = 1.31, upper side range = 1.62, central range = 1.19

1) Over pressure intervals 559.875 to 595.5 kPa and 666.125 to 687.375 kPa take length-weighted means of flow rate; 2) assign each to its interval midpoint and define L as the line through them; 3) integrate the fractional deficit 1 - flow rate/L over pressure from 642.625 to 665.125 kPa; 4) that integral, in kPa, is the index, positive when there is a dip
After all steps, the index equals 2.0 kPa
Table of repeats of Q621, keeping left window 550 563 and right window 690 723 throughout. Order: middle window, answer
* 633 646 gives 1.9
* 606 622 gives 2.4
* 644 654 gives 0.8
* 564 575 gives -0.1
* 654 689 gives 0.6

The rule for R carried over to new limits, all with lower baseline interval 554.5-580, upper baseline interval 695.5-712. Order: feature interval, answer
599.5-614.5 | 1.2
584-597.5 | 0.4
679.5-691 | -0.3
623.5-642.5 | 2.8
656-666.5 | 0.9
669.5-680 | 0.0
